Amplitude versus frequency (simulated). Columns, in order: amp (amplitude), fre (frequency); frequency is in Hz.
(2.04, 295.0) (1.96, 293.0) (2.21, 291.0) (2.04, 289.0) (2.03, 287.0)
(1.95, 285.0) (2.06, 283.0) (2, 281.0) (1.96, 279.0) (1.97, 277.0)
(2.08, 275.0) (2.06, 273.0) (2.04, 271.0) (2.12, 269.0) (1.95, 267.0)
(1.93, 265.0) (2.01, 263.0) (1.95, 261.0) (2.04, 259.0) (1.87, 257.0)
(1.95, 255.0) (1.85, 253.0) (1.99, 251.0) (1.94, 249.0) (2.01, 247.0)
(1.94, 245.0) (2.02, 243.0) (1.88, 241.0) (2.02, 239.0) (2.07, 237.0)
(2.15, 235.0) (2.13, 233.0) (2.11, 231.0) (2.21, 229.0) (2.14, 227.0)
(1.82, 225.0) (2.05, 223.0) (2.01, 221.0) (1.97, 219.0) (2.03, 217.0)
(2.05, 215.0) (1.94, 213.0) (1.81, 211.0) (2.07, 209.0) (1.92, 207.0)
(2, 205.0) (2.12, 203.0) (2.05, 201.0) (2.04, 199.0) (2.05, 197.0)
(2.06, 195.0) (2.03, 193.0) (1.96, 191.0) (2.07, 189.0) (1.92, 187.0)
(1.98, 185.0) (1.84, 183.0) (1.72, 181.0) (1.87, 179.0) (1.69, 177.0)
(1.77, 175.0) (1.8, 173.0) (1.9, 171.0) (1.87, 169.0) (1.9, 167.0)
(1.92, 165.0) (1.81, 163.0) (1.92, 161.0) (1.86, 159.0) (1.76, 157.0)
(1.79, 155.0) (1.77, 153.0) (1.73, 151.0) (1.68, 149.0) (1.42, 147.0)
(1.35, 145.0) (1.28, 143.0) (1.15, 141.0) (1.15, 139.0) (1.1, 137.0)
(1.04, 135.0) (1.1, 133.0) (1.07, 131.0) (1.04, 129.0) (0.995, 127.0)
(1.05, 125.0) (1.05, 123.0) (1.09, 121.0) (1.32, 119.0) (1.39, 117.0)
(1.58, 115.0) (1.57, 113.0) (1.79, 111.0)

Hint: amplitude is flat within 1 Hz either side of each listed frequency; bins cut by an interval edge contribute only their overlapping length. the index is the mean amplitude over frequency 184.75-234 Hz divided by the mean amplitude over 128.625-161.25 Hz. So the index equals 1.4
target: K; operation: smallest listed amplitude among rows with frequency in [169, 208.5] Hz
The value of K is 1.69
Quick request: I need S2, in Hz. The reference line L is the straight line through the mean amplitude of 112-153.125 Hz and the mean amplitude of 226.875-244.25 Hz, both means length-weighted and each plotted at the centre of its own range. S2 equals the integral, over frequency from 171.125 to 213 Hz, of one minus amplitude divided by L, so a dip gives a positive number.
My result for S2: -4.9 Hz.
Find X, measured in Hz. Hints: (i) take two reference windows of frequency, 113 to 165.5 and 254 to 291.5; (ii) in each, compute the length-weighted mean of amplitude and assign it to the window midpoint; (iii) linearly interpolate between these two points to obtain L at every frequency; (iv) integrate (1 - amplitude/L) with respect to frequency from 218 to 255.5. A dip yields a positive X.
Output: -3.5 Hz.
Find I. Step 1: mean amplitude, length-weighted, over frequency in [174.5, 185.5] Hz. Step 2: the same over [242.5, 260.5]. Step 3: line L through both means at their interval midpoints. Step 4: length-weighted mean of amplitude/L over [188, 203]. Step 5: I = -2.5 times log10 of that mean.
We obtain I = -0.11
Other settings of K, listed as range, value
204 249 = 1.81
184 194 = 1.92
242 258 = 1.85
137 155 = 1.1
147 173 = 1.42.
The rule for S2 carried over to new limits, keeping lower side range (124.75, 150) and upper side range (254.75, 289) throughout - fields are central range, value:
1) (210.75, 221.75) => -2.1 Hz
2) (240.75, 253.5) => -0.7 Hz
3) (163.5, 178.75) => -4.9 Hz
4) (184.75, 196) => -3.7 Hz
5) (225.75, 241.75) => -2.9 Hz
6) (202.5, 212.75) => -2.3 Hz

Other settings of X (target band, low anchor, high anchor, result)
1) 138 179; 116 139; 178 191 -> -3.54 Hz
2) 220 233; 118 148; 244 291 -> -2.44 Hz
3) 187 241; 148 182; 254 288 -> -3.77 Hz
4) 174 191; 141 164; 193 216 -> -0.05 Hz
